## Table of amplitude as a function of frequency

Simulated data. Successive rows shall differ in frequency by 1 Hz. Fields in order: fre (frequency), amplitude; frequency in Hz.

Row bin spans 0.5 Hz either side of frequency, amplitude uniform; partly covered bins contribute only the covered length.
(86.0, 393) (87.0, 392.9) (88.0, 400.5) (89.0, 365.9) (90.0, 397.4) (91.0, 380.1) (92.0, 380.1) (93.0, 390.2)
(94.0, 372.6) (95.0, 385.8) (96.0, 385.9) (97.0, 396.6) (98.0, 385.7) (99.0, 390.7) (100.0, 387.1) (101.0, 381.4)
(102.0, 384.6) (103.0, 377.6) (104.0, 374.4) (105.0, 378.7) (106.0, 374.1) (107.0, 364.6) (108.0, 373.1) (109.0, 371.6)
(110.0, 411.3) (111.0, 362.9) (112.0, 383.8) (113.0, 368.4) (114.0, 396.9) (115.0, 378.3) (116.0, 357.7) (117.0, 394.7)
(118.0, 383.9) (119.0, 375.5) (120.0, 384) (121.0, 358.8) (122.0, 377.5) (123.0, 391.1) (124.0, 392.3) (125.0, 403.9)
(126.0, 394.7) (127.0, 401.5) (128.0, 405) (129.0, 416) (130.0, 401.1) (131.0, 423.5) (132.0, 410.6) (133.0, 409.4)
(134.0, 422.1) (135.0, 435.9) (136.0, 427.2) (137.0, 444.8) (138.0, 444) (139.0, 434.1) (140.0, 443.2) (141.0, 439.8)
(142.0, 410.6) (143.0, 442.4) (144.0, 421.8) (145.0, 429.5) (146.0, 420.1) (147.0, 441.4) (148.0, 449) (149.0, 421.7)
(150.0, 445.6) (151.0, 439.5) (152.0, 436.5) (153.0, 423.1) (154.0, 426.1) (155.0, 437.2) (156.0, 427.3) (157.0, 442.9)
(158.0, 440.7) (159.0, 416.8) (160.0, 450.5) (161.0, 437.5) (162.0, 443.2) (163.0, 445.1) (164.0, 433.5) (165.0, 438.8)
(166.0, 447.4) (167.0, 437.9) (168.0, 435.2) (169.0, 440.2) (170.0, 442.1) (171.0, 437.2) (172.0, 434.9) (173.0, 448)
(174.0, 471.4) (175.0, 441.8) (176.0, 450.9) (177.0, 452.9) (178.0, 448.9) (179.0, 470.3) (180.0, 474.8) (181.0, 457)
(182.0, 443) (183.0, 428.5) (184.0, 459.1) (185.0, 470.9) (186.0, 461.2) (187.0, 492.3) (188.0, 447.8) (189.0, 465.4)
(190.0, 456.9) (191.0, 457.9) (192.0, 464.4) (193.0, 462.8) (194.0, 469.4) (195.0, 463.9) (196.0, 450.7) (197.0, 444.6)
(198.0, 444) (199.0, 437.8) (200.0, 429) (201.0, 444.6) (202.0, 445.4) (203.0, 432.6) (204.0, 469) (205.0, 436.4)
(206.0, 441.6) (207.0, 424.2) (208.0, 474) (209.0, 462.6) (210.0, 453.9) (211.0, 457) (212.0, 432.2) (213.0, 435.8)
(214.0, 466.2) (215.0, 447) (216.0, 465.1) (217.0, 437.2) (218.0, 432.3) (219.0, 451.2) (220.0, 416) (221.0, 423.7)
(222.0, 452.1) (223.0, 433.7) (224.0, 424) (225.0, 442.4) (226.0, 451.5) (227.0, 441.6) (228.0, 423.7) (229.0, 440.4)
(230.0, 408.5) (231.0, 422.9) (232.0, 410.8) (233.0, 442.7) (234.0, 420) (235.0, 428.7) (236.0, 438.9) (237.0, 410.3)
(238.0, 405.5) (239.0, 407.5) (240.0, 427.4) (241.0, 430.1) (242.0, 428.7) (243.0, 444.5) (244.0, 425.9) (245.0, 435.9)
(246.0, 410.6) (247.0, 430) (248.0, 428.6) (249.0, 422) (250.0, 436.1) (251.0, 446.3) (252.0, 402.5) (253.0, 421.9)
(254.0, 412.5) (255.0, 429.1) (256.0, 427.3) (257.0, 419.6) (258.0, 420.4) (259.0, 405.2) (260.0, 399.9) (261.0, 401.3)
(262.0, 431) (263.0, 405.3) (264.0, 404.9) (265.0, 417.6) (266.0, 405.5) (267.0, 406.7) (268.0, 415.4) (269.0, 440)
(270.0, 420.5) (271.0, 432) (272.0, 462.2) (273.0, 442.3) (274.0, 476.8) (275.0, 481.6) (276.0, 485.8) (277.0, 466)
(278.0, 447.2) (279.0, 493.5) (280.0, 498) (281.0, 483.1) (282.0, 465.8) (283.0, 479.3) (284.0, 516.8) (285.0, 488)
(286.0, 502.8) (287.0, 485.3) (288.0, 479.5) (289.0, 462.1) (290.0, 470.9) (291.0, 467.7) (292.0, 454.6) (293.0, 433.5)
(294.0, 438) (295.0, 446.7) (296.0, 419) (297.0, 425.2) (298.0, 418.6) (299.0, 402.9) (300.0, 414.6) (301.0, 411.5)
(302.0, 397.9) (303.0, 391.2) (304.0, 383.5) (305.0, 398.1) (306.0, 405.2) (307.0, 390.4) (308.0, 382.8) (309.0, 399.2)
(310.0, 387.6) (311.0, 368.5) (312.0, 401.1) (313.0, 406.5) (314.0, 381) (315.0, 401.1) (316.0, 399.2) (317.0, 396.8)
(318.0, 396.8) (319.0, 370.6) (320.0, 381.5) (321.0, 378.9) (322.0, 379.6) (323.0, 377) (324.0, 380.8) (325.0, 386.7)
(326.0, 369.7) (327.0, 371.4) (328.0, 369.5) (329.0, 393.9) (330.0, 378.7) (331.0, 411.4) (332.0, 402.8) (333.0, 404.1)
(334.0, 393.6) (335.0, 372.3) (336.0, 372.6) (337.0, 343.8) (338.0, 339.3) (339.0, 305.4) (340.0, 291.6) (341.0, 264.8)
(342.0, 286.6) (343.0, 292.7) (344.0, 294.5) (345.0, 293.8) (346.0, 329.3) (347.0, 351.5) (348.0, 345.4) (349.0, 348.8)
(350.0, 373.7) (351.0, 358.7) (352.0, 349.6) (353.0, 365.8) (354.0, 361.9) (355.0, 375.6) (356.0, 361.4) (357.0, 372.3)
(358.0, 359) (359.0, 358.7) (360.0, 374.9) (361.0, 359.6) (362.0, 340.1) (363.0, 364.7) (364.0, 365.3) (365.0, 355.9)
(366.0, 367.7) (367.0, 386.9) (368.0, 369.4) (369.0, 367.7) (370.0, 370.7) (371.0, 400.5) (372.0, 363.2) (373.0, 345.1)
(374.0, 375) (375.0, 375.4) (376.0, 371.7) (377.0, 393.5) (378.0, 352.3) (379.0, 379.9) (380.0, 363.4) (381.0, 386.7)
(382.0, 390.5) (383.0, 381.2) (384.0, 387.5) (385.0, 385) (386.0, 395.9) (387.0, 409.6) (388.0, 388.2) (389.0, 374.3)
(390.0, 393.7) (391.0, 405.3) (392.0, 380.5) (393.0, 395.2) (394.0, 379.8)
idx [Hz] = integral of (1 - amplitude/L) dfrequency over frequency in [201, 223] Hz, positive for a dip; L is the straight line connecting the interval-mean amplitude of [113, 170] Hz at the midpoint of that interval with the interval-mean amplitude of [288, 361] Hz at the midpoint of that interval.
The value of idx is -2.2 Hz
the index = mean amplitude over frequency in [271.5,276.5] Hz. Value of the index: 470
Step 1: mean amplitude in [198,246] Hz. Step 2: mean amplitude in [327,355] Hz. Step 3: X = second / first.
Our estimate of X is 0.80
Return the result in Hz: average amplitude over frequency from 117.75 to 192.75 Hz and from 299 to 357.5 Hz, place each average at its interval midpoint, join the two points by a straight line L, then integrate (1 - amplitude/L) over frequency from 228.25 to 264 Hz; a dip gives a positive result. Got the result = -2.0 Hz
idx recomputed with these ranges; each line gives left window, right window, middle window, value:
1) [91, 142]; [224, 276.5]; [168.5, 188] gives -2.10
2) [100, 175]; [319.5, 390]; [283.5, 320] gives -4.34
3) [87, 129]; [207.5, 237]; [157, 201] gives -3.35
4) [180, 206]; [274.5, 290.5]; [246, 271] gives 2.91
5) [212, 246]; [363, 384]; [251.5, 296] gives -3.51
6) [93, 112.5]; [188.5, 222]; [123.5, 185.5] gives -2.93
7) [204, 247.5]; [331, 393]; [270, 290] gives -3.37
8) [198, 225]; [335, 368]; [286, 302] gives -2.37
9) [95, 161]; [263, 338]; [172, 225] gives -4.94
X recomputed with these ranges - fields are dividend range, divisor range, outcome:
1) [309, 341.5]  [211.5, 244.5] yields 0.87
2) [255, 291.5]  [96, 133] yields 1.16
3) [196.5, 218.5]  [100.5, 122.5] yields 1.18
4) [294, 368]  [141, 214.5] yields 0.84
